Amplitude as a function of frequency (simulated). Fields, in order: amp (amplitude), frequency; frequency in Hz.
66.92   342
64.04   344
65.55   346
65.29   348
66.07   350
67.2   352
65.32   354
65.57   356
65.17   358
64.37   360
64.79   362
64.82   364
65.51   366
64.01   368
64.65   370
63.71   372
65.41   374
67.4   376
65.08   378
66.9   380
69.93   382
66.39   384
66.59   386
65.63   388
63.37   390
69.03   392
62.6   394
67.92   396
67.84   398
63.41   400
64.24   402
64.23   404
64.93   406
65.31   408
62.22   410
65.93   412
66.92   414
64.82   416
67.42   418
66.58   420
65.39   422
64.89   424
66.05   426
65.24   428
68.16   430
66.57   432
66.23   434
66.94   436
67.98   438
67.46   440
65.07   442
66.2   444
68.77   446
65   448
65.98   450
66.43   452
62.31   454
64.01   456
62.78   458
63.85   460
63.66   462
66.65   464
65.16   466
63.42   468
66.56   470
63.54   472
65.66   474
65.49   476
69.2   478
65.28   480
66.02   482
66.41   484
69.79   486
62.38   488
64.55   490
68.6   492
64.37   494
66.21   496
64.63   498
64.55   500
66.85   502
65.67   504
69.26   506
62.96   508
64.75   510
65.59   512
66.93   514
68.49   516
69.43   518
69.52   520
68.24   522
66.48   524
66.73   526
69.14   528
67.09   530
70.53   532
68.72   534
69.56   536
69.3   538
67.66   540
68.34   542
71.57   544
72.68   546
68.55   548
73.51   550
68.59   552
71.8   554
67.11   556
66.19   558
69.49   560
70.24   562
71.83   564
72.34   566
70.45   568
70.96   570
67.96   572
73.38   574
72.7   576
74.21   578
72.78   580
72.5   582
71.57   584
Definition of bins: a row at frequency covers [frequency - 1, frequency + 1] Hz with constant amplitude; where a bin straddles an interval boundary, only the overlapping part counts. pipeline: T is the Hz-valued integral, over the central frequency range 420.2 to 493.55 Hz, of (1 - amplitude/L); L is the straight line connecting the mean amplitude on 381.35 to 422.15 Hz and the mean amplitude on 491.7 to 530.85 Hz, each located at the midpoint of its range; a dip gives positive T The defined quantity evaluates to 0.52 Hz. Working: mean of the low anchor 65.7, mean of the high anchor 66.7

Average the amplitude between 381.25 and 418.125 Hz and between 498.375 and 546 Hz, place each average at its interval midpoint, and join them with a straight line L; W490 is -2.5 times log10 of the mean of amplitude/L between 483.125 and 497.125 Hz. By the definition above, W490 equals 0.02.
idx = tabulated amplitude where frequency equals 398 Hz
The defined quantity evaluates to 67.84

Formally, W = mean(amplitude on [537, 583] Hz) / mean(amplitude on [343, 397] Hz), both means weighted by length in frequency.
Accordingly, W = 1.08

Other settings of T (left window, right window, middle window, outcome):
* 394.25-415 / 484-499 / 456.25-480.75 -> 0.2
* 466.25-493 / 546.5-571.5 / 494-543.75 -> 0.5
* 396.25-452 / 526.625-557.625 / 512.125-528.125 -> 0.2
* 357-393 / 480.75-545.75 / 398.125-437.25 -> 0.3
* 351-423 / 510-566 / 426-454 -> 0.1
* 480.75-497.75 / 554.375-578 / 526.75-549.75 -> -0.2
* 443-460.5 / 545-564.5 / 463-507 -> 0.5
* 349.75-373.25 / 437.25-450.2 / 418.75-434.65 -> 0.0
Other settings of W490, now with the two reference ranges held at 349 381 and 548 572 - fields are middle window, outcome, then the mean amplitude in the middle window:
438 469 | 0.037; 65.2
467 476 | 0.050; 64.9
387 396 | 0.009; 65.5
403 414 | 0.028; 64.7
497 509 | 0.049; 65.7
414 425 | 0.012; 65.9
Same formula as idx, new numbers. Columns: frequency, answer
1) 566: 72.34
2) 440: 67.46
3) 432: 66.57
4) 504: 65.67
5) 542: 68.34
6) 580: 72.78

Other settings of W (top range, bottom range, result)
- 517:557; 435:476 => 1.06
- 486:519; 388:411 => 1.02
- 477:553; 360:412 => 1.03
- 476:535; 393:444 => 1.02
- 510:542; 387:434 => 1.04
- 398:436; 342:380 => 1.00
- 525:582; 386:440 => 1.07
